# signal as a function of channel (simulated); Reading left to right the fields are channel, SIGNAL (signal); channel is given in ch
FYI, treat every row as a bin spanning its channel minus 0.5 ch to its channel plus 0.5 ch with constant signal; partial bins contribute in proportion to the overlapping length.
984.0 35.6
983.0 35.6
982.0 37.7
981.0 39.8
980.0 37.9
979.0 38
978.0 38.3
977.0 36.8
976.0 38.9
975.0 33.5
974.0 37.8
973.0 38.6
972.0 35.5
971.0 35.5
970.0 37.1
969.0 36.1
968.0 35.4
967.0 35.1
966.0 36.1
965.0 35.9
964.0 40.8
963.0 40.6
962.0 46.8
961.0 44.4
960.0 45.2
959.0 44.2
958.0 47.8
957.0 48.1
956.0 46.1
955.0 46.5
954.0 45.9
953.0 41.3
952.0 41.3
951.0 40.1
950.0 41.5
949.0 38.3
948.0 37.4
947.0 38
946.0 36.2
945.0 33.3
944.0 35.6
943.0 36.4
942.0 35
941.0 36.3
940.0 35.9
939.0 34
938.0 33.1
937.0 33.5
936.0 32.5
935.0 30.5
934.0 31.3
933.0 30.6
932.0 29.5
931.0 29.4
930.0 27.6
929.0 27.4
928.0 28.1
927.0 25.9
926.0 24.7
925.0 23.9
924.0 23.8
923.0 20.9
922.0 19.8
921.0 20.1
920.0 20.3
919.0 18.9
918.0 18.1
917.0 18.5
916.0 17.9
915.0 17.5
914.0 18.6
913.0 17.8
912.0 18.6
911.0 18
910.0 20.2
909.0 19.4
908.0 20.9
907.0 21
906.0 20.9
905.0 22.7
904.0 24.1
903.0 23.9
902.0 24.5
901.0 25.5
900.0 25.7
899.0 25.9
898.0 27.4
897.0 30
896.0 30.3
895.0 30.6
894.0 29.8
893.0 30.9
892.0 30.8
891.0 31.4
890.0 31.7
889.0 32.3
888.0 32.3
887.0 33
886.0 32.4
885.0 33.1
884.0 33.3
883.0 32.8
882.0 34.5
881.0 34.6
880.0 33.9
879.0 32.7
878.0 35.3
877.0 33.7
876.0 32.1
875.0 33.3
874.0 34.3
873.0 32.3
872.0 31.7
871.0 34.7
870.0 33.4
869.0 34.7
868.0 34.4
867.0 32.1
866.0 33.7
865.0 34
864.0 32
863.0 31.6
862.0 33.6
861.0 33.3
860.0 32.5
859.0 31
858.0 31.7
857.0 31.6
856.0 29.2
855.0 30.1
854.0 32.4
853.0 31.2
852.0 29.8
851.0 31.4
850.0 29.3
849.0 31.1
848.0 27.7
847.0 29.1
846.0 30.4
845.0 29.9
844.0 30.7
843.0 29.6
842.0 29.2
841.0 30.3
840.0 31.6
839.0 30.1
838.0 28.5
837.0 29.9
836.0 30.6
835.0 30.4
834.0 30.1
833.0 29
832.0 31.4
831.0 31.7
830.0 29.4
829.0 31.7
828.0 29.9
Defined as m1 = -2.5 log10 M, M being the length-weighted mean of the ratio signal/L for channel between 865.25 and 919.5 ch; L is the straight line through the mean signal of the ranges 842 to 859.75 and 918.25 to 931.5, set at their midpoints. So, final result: -0.04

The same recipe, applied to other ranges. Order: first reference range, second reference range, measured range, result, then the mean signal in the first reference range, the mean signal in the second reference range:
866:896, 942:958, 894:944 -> 0.40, 32.8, 40.5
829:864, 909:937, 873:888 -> -0.21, 30.6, 23.5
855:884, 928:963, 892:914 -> 0.40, 33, 37.6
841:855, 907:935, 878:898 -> -0.23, 30.1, 22.6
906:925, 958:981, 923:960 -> -0.21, 19.6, 38.8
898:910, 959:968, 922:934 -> 0.15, 23.2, 40.5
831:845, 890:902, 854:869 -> -0.09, 30.2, 28.9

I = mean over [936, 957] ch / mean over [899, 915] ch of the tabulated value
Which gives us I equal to 1.79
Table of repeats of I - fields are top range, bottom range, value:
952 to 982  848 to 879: 1.24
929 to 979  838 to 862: 1.23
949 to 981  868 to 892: 1.21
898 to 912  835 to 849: 0.75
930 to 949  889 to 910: 1.28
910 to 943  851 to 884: 0.78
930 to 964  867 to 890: 1.15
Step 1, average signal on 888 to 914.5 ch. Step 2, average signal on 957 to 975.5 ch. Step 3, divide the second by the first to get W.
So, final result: 1.56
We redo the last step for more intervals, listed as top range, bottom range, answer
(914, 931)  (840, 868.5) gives 0.71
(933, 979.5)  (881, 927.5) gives 1.52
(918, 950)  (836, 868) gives 0.97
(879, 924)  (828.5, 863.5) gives 0.84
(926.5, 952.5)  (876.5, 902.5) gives 1.09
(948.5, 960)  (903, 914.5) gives 2.15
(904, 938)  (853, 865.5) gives 0.74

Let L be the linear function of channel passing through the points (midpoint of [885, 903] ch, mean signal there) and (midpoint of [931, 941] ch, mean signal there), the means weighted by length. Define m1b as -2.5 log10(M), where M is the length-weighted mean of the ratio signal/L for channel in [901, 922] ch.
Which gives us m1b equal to 0.45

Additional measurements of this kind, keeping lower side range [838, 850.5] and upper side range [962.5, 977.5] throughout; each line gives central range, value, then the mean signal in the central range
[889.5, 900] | 0.105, 29.7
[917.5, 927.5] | 0.499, 21.6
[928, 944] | 0.092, 32.2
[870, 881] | -0.061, 33.5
